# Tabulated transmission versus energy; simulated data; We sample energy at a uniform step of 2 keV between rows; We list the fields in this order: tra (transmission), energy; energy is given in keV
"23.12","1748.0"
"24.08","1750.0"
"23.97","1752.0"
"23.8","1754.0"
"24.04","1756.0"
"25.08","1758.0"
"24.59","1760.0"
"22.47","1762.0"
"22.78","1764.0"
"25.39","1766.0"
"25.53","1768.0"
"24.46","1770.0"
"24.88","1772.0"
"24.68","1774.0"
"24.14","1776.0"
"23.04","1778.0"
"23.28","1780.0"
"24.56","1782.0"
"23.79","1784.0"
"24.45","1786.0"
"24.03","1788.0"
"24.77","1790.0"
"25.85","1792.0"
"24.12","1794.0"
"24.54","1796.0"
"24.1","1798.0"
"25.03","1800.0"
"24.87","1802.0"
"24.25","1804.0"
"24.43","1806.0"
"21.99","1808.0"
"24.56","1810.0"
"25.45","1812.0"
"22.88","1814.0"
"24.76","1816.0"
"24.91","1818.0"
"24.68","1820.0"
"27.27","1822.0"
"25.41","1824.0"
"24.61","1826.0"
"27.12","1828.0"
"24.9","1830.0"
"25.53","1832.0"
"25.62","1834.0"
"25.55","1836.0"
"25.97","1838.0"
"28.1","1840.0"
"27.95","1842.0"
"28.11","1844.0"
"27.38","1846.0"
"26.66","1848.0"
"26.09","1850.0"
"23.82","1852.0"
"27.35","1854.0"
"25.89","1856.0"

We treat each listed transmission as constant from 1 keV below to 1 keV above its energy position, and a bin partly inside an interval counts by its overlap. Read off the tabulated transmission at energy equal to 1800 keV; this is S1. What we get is 25.03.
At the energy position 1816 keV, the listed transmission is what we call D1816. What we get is 24.76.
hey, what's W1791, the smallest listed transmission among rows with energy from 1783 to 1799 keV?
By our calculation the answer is 23.79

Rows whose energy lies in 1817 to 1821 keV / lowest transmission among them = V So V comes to 24.68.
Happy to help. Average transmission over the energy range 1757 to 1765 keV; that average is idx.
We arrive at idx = 23.7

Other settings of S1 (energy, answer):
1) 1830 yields 24.9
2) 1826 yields 24.61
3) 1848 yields 26.66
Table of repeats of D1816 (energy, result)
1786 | 24.45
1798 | 24.1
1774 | 24.68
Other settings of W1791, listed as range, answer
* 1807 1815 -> 21.99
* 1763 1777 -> 22.78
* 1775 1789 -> 23.04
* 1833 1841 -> 25.55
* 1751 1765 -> 22.47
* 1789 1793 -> 24.77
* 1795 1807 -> 24.1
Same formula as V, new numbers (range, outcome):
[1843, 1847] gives 27.38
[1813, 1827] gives 22.88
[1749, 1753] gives 23.97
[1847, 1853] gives 23.82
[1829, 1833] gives 24.9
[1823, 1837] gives 24.61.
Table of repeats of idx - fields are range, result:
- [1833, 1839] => 25.7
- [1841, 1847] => 27.8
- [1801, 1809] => 23.9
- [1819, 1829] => 25.8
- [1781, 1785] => 24.2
